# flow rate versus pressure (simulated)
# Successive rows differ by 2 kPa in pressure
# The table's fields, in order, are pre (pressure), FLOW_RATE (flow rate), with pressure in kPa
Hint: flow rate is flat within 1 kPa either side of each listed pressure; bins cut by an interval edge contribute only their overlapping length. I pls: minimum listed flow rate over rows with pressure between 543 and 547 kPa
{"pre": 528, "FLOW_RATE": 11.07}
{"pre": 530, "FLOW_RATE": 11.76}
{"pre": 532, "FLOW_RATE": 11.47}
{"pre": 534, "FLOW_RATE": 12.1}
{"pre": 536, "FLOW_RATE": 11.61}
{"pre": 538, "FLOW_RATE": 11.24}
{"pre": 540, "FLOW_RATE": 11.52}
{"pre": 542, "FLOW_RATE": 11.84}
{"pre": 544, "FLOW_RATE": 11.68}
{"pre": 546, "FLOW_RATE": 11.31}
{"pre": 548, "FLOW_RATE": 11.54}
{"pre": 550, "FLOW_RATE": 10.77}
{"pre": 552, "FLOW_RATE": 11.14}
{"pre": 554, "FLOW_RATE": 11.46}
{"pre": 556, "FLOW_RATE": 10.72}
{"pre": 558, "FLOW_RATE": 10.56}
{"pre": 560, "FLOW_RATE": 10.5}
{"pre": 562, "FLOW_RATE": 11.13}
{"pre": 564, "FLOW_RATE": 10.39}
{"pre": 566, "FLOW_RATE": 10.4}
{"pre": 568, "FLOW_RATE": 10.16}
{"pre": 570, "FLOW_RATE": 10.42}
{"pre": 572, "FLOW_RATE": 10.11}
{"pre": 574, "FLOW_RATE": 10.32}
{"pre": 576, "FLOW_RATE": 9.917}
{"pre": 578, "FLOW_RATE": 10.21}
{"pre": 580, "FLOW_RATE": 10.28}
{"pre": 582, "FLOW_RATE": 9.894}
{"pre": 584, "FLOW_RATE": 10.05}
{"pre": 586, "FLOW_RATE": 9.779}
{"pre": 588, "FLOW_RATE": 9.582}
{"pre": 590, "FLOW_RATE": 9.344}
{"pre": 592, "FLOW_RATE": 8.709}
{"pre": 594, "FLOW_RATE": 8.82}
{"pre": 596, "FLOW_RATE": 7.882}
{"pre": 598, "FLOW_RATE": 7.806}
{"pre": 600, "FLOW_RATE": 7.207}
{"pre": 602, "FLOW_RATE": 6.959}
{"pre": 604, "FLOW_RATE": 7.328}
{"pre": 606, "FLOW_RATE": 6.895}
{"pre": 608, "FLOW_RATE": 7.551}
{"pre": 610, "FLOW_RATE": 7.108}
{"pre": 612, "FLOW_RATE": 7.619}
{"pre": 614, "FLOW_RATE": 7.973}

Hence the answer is 11.31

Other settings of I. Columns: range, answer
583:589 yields 9.582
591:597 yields 7.882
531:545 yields 11.24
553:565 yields 10.39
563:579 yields 9.917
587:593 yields 8.709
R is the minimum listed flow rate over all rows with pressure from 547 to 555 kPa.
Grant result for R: 10.77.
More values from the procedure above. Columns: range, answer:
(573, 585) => 9.894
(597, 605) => 6.959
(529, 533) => 11.47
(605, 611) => 6.895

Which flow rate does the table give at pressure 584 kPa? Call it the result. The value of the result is 10.05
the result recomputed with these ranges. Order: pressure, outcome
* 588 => 9.582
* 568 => 10.16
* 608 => 7.551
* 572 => 10.11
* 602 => 6.959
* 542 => 11.84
